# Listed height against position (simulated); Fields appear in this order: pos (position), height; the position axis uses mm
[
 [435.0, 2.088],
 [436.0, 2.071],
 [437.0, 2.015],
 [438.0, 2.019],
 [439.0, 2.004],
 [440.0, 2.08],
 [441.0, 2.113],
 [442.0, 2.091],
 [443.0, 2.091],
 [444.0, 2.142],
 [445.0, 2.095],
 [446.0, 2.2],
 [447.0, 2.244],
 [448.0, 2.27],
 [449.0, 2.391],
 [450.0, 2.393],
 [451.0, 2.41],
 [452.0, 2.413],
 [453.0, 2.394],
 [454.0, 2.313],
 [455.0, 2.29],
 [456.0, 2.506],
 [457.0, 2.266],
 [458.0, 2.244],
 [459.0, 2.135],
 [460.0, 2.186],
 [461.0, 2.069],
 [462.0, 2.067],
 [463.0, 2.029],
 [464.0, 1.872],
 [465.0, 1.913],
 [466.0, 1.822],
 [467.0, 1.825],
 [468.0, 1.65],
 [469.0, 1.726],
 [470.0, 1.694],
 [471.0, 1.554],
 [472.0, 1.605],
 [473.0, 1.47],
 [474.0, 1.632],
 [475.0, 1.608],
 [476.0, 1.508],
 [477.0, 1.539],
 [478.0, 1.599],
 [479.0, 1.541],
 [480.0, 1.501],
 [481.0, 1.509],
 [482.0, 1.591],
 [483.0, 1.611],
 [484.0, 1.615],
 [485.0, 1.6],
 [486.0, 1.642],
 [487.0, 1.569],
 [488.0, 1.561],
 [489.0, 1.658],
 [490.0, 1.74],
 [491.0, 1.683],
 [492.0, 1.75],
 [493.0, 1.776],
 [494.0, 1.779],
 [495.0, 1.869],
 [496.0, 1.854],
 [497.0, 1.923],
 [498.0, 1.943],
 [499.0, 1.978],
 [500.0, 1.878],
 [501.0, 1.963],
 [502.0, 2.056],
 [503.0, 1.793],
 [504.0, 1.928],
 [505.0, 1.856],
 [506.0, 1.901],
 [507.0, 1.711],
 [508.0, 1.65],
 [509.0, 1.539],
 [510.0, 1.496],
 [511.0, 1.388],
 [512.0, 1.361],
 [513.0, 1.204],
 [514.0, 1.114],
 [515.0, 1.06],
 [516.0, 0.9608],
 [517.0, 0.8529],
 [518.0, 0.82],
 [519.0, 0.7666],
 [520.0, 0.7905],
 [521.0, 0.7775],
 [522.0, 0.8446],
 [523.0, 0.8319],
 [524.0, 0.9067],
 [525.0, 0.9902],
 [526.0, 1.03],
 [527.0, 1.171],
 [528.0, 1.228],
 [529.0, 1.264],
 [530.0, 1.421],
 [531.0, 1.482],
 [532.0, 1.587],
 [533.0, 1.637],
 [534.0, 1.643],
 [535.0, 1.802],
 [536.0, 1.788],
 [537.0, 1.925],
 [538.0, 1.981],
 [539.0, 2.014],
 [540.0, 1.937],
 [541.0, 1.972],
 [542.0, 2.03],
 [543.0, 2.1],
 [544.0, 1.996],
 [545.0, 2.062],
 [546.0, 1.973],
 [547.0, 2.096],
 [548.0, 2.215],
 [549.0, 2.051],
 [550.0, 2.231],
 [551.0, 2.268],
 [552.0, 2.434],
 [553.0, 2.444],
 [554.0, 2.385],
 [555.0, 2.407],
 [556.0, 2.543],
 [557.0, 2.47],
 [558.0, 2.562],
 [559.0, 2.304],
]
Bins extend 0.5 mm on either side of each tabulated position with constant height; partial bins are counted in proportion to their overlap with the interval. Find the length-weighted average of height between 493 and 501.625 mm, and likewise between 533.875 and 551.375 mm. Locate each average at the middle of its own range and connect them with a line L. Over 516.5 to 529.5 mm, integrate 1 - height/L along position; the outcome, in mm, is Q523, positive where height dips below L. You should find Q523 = 6.7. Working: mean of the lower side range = 1.89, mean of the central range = 0.944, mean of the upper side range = 2.01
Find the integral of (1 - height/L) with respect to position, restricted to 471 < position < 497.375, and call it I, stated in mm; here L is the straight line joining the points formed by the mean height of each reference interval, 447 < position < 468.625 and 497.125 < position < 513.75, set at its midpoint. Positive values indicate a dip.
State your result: 3.8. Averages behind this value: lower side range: 2.16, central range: 1.64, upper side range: 1.72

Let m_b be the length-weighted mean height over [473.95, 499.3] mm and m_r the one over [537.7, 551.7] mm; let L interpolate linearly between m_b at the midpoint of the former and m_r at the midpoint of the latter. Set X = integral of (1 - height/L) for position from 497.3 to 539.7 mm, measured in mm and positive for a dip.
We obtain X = 10.0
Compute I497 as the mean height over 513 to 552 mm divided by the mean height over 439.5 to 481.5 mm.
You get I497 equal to 0.77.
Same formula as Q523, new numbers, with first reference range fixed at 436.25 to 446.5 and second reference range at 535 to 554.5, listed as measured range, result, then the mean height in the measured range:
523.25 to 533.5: 4.1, 1.26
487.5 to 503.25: 2.0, 1.83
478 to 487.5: 2.3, 1.58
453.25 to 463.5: -0.6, 2.21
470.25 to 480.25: 2.5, 1.56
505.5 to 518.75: 5.0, 1.3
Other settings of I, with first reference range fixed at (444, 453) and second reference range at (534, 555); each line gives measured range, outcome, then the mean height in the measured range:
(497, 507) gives 1.2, 1.91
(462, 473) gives 2.4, 1.77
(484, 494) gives 2.4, 1.67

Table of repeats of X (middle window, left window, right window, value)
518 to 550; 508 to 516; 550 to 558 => 6.3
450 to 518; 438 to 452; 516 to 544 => 2.9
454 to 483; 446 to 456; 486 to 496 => 3.6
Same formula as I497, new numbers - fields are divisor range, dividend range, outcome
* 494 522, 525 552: 1.21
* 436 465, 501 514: 0.75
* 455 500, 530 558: 1.15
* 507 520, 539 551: 1.74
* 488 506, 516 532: 0.56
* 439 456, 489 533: 0.64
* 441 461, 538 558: 0.97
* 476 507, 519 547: 0.88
